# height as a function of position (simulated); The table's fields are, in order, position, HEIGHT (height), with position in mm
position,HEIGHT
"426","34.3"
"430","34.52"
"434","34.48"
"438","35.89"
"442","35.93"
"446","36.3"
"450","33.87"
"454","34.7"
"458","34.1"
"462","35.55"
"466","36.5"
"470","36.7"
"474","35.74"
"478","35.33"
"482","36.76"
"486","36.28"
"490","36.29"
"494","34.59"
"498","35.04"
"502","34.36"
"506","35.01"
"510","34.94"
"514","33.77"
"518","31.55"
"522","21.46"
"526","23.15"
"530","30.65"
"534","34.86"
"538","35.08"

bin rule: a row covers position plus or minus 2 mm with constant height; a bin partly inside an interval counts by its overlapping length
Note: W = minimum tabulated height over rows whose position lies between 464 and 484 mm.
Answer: 35.33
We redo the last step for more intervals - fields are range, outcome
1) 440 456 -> 33.87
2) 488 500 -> 34.59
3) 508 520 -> 31.55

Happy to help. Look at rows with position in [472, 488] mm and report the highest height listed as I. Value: 36.76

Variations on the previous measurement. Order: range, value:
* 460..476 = 36.7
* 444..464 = 36.3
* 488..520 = 36.29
